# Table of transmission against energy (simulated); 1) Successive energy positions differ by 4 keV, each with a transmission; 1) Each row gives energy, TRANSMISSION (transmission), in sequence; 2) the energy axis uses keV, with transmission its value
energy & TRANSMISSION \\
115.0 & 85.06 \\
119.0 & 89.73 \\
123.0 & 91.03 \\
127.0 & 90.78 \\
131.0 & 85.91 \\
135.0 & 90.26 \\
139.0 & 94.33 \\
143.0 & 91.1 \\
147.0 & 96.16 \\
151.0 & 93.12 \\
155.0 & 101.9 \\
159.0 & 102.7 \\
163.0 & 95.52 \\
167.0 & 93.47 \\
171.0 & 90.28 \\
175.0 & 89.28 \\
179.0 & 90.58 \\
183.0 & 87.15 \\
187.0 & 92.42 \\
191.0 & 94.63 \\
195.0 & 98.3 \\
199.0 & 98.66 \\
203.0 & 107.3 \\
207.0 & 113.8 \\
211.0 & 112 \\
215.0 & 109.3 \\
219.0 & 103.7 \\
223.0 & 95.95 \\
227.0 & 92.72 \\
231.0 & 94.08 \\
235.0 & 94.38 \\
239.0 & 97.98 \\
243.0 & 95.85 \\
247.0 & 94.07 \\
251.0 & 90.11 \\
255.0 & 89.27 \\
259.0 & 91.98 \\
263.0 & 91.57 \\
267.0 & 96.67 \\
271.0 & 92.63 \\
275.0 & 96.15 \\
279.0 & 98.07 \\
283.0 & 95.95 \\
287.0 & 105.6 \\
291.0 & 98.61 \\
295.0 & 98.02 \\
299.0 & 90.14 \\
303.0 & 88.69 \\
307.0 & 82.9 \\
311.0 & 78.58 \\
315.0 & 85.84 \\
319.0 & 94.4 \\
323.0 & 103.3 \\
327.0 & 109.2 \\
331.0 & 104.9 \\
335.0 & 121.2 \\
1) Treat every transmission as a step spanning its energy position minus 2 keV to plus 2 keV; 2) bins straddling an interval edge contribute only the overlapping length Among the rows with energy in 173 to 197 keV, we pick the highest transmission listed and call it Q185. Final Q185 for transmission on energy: 98.3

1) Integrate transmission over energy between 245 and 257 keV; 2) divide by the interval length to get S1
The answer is 91.1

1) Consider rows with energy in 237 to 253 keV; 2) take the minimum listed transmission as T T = 90.11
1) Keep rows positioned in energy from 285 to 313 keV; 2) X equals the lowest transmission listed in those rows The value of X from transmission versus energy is 78.58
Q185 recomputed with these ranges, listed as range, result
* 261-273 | 96.67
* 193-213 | 113.8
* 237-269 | 97.98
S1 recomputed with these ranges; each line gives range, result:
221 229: 94.3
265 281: 95.9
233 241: 96.2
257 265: 91.8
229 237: 94.2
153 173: 96.8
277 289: 99.9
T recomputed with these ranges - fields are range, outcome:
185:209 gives 92.42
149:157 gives 93.12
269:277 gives 92.63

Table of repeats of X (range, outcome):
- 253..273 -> 89.27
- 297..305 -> 88.69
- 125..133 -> 85.91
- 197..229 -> 92.72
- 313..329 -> 85.84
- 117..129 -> 89.73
